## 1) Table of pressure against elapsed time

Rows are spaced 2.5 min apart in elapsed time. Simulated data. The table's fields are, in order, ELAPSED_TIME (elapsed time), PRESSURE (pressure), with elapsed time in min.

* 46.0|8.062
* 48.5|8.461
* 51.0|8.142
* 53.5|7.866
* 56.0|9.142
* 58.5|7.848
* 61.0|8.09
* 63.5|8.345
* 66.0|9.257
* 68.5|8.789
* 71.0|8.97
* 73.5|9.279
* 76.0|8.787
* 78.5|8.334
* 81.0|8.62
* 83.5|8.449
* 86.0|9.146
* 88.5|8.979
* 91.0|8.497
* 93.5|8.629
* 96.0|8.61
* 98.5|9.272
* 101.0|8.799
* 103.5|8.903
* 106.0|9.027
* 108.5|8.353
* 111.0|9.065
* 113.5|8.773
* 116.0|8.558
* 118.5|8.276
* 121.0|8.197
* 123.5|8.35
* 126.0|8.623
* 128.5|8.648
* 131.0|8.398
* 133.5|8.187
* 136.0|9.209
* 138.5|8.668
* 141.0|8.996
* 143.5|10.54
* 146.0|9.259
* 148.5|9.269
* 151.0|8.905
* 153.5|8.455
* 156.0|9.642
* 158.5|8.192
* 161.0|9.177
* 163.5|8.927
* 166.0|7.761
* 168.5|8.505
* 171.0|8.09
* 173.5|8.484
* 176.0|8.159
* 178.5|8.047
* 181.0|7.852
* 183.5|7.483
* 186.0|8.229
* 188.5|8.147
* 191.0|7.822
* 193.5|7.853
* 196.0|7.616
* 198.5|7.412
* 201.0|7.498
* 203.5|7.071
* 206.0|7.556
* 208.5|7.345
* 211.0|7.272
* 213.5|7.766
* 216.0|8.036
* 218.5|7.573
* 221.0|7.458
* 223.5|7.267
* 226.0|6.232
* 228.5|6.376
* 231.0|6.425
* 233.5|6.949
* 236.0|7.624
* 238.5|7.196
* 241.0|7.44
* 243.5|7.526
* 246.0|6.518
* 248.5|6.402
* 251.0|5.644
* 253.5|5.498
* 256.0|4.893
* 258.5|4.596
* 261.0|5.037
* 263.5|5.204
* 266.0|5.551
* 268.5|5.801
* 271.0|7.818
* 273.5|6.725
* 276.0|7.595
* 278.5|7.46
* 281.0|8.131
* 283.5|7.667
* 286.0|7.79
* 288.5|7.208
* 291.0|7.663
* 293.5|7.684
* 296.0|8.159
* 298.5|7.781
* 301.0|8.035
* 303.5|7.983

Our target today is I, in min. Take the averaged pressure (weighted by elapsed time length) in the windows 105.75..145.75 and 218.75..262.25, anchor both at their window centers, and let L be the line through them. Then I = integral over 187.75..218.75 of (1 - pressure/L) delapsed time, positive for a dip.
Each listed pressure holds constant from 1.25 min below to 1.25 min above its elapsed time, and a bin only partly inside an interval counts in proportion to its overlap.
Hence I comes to -1.8 min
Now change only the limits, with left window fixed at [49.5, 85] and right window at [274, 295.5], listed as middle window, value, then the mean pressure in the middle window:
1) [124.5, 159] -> -2.9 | 8.94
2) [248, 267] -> 6.0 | 5.31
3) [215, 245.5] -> 2.8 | 7.15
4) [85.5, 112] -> -1.3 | 8.83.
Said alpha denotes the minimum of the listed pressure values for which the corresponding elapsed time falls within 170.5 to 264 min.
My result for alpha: 4.596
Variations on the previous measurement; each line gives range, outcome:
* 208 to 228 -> 6.232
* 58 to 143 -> 7.848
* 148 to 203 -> 7.412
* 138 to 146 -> 8.668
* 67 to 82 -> 8.334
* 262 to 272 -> 5.204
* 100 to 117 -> 8.353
